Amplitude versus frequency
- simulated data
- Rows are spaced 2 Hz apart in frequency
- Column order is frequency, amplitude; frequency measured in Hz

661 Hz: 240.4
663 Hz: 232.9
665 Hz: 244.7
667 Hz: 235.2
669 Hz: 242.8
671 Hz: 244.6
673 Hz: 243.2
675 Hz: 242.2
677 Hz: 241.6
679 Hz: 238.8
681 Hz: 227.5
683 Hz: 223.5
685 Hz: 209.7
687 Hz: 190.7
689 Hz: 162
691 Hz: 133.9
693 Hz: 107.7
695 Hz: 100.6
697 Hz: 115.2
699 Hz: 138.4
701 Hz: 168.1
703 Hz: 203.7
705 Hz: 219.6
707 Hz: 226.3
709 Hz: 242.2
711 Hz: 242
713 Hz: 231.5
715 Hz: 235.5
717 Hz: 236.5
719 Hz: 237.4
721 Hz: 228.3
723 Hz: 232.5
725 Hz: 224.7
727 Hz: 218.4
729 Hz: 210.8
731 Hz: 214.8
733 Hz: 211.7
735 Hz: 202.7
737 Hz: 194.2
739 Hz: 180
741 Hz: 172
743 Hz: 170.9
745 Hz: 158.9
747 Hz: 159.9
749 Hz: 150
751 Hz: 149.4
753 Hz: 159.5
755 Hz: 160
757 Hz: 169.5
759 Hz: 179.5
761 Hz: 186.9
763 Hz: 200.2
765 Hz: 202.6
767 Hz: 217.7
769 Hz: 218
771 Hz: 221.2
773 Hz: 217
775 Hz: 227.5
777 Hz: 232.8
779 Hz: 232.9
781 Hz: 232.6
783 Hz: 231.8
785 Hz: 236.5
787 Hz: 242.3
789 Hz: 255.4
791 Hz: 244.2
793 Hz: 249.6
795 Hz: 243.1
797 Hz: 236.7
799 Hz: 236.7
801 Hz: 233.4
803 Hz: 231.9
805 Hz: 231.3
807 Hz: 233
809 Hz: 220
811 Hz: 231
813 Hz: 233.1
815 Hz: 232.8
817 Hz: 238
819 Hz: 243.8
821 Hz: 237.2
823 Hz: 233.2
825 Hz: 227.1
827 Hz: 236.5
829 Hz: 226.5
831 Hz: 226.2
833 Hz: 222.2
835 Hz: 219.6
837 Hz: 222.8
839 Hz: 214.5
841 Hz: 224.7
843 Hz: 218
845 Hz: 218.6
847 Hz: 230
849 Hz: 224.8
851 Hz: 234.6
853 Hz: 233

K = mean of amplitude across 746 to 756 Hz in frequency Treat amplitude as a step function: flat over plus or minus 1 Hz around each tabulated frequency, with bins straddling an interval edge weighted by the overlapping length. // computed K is 156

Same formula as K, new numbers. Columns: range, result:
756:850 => 226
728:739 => 204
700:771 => 201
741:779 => 189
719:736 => 219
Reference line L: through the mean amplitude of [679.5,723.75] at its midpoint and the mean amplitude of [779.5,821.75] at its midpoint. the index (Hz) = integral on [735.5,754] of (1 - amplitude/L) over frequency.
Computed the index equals 4.0 Hz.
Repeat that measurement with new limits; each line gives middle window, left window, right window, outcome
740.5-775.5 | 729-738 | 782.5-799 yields 6.0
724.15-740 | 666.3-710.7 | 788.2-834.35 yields 0.3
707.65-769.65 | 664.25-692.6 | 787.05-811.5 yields 7.4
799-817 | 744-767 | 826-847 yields -2.3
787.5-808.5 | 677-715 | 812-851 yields -2.0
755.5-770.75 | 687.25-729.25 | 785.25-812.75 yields 1.7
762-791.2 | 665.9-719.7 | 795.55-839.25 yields -0.6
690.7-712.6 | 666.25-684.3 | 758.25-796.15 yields 5.5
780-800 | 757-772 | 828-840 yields -3.1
